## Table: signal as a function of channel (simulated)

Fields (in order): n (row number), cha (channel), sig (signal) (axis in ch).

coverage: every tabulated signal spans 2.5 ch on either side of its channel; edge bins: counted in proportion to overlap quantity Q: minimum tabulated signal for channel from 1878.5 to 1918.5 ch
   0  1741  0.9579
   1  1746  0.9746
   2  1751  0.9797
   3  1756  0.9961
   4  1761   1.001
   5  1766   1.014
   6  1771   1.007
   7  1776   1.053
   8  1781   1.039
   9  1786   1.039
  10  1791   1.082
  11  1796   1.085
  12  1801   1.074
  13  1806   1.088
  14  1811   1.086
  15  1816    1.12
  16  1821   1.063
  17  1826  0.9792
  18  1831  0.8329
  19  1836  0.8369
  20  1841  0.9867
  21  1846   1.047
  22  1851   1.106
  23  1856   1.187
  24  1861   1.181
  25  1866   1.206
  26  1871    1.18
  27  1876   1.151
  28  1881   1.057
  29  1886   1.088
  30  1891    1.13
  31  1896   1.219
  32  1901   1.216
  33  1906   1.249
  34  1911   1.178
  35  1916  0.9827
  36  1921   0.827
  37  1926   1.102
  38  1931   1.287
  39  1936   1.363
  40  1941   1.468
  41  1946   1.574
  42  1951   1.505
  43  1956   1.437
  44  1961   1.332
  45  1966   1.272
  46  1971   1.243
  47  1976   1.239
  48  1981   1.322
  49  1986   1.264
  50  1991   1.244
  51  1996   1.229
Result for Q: 0.9827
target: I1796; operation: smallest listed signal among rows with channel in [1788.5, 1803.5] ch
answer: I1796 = 1.074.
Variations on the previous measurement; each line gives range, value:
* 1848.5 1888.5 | 1.057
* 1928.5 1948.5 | 1.287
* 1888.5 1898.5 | 1.13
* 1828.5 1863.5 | 0.8329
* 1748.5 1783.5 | 0.9797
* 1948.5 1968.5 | 1.272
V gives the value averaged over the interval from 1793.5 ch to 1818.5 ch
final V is 1.09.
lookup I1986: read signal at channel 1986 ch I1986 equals 1.264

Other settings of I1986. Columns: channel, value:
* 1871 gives 1.18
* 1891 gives 1.13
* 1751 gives 0.9797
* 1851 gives 1.106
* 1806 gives 1.088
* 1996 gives 1.229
